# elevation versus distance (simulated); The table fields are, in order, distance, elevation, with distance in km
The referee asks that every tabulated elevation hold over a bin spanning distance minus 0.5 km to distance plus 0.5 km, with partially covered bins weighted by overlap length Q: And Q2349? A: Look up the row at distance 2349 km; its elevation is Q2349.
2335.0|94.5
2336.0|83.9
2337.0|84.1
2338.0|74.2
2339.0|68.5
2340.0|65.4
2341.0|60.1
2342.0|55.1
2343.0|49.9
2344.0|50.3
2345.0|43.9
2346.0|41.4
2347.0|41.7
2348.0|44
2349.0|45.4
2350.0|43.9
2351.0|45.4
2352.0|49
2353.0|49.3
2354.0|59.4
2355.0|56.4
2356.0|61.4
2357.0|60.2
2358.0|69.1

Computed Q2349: 45.4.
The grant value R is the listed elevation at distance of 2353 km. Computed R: 49.3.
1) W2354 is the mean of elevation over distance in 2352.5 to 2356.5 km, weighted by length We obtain 56.6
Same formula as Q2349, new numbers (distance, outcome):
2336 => 83.9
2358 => 69.1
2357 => 60.2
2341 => 60.1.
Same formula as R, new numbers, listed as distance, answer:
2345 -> 43.9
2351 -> 45.4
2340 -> 65.4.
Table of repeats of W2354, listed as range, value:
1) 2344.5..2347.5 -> 42.3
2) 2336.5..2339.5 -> 75.6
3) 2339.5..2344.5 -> 56.2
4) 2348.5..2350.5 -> 44.6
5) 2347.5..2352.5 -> 45.5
